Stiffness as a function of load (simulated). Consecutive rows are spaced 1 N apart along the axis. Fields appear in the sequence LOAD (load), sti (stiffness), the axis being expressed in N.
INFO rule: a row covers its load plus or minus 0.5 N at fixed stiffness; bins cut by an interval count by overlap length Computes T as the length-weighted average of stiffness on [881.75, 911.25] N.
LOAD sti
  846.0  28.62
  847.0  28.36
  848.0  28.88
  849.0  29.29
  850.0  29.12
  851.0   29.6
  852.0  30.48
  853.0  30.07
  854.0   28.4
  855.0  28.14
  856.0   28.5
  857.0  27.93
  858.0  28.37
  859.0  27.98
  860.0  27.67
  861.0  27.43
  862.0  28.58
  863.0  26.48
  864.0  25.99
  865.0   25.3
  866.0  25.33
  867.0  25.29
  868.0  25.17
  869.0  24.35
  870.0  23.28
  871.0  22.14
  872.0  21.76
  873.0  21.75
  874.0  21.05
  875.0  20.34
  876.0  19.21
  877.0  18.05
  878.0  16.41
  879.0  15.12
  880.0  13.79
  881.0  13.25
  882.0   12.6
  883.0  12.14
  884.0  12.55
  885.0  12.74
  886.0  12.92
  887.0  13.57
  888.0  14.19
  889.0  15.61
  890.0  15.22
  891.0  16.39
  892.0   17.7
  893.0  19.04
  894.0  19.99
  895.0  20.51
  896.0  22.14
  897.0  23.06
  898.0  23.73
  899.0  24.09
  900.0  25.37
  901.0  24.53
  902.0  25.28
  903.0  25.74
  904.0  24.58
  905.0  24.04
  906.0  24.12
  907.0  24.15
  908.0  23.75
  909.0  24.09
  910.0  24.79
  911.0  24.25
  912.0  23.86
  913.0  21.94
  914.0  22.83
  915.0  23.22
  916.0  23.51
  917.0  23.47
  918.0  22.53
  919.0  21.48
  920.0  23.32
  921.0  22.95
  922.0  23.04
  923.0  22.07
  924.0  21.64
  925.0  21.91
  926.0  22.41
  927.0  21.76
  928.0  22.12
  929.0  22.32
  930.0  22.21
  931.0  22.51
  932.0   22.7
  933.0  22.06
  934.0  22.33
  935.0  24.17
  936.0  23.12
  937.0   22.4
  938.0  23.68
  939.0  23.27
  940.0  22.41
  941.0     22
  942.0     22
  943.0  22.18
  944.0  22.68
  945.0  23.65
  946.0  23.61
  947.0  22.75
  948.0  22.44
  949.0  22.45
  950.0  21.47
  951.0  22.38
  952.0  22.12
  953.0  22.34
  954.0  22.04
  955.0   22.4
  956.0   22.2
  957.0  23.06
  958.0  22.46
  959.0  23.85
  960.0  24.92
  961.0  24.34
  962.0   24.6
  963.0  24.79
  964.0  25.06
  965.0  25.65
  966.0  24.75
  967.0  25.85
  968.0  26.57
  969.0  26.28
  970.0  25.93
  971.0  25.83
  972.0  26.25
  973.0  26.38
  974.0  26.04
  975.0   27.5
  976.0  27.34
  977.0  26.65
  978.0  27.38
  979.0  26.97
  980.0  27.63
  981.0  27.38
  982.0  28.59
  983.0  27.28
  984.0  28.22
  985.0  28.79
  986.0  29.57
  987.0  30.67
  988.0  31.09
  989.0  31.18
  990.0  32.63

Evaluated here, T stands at 20.1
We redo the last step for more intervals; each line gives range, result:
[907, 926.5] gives 23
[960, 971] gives 25.4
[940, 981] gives 24.4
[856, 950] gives 21.9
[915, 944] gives 22.6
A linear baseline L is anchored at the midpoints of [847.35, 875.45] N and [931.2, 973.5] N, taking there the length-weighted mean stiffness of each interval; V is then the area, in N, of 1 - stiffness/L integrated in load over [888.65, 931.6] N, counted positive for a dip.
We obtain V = 4.2 N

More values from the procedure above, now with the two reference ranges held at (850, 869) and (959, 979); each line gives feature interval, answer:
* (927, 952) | 3.54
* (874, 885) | 4.75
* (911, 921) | 1.39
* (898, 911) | 1.14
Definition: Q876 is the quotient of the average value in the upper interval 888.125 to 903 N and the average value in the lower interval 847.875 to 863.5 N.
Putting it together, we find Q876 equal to 0.7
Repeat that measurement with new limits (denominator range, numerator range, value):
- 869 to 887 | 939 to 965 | 1.35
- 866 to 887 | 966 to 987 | 1.49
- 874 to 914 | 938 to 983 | 1.24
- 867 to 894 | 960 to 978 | 1.48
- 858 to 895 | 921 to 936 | 1.13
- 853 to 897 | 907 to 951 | 1.09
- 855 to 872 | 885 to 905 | 0.77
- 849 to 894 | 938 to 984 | 1.13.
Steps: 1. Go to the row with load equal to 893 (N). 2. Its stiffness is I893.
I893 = 19.04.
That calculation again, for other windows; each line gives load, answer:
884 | 12.55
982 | 28.59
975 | 27.5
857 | 27.93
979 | 26.97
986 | 29.57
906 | 24.12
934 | 22.33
